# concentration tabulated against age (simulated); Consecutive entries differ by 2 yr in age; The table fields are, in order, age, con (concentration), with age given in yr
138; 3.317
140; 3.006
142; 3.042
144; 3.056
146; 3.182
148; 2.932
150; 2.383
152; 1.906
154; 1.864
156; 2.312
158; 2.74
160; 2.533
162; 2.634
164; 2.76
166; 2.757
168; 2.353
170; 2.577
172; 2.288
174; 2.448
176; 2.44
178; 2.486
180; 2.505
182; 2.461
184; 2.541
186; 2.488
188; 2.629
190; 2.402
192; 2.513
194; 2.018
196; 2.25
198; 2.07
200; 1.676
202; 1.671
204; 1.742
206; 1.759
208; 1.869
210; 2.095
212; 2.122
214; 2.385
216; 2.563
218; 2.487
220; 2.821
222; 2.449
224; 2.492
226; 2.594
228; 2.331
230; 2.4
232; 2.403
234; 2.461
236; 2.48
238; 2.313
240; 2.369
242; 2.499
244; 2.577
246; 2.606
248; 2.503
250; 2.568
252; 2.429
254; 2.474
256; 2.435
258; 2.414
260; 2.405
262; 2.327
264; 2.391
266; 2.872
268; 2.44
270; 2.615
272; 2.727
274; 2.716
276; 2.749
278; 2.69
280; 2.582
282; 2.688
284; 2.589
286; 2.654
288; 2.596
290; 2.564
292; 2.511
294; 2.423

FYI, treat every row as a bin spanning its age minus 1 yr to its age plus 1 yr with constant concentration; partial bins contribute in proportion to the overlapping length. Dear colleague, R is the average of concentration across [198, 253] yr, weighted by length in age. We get 2.32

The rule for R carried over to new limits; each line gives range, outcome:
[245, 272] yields 2.51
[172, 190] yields 2.48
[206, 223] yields 2.31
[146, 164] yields 2.47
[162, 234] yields 2.34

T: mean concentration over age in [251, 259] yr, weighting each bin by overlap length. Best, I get 2.44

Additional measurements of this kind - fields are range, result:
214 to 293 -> 2.53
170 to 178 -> 2.43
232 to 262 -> 2.46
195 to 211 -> 1.89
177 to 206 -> 2.23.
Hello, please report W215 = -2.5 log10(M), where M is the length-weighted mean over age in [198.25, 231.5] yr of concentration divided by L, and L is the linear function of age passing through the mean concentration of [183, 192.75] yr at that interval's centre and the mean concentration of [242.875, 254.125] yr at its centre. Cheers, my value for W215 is 0.14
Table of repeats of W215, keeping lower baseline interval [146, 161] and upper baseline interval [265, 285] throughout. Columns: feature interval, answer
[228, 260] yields 0.06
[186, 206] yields 0.19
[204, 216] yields 0.23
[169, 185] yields 0.01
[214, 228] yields 0.01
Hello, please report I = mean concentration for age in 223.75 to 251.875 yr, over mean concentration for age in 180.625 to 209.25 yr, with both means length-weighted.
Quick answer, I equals 1.1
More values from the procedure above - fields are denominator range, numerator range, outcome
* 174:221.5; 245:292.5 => 1.13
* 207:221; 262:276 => 1.12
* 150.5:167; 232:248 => 1.01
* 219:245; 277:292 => 1.06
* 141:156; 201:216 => 0.76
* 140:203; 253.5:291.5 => 1.05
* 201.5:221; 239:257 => 1.15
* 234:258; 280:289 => 1.06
